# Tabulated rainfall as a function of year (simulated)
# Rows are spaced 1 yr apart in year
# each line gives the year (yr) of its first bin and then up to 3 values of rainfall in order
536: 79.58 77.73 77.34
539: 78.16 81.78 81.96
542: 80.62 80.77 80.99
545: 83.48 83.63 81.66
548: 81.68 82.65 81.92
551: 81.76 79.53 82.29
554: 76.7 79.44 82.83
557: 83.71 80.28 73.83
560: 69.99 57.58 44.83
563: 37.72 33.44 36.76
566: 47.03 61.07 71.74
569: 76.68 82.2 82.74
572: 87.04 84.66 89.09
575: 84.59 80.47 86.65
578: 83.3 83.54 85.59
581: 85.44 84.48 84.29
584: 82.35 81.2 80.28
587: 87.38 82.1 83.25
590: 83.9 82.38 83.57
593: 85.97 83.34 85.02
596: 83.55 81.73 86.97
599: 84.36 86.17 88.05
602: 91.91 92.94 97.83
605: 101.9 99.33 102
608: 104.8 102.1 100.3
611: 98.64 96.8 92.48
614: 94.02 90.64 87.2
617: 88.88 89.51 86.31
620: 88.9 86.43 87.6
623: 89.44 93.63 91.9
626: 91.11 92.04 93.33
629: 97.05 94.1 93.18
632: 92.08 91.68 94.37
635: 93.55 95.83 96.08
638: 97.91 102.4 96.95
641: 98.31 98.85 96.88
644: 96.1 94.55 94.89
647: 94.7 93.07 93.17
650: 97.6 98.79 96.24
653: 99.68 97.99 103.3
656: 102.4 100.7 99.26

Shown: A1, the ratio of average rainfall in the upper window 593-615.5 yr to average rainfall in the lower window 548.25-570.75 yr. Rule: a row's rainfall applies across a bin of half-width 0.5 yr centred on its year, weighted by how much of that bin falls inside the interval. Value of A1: 1.4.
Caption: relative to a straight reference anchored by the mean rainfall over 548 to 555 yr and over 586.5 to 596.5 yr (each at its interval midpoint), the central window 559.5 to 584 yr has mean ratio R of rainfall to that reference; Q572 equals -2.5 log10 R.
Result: 0.149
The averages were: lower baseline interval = 80.8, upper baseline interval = 84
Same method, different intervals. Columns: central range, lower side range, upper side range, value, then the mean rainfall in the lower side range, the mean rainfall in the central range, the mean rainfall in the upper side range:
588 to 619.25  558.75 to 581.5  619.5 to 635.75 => -0.10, 70.7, 90.7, 92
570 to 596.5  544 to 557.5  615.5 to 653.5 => 0.03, 81.6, 84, 93.8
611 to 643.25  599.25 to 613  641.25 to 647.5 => 0.04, 96.7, 93.2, 96.1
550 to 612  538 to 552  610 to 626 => 0.07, 81.4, 81.2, 91.1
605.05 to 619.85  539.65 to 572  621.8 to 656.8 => -0.08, 72.8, 95.3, 95.6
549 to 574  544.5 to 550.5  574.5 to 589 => 0.18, 82.5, 70.5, 83.7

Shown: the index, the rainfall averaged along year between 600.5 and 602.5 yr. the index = 90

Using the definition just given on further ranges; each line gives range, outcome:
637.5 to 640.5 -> 99.1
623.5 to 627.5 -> 92.2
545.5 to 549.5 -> 82.4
